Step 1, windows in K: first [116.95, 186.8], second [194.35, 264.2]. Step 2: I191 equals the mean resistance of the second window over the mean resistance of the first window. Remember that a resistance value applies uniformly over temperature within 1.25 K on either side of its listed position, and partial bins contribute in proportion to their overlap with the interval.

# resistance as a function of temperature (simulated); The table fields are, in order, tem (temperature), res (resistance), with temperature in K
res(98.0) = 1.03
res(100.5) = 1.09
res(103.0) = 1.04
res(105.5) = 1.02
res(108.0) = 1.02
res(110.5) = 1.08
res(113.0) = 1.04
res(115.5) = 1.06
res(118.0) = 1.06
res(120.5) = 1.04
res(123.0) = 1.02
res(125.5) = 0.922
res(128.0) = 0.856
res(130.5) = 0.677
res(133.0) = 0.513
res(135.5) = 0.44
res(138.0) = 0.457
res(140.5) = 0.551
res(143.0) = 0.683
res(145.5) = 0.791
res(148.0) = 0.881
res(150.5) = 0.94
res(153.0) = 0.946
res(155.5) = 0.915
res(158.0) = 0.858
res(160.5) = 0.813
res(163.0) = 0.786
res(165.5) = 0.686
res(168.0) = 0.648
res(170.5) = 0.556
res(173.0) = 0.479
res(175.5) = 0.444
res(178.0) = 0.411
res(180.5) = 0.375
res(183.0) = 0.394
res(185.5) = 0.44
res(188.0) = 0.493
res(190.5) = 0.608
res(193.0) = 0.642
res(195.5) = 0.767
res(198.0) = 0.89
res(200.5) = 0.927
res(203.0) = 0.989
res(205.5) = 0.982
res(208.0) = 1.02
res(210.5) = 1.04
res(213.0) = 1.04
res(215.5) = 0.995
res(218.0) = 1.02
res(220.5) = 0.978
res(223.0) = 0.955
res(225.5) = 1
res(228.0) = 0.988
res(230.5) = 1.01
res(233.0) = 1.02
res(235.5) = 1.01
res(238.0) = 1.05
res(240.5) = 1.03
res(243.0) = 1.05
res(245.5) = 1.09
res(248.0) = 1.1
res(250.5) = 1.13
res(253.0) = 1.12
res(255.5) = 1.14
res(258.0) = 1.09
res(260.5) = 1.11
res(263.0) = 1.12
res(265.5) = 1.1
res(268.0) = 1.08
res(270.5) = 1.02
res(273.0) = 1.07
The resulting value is 1.47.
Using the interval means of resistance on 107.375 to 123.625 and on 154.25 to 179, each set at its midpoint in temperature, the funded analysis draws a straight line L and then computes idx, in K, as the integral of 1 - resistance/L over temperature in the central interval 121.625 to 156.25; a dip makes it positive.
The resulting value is 4.2 K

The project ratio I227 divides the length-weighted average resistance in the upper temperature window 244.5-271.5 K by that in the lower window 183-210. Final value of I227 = 1.4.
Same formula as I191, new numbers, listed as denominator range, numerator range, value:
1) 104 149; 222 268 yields 1.26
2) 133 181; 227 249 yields 1.56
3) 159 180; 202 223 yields 1.68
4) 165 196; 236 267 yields 2.08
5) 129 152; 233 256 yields 1.62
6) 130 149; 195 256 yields 1.64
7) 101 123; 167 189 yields 0.45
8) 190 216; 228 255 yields 1.17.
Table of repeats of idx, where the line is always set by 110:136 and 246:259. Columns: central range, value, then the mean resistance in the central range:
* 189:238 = 5.0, 0.942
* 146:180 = 8.6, 0.714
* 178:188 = 5.8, 0.415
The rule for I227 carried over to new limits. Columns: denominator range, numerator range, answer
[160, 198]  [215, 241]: 1.75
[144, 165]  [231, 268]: 1.26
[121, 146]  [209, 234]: 1.44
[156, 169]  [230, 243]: 1.34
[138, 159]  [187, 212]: 1.05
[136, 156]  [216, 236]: 1.32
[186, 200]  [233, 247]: 1.54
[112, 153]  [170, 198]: 0.65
